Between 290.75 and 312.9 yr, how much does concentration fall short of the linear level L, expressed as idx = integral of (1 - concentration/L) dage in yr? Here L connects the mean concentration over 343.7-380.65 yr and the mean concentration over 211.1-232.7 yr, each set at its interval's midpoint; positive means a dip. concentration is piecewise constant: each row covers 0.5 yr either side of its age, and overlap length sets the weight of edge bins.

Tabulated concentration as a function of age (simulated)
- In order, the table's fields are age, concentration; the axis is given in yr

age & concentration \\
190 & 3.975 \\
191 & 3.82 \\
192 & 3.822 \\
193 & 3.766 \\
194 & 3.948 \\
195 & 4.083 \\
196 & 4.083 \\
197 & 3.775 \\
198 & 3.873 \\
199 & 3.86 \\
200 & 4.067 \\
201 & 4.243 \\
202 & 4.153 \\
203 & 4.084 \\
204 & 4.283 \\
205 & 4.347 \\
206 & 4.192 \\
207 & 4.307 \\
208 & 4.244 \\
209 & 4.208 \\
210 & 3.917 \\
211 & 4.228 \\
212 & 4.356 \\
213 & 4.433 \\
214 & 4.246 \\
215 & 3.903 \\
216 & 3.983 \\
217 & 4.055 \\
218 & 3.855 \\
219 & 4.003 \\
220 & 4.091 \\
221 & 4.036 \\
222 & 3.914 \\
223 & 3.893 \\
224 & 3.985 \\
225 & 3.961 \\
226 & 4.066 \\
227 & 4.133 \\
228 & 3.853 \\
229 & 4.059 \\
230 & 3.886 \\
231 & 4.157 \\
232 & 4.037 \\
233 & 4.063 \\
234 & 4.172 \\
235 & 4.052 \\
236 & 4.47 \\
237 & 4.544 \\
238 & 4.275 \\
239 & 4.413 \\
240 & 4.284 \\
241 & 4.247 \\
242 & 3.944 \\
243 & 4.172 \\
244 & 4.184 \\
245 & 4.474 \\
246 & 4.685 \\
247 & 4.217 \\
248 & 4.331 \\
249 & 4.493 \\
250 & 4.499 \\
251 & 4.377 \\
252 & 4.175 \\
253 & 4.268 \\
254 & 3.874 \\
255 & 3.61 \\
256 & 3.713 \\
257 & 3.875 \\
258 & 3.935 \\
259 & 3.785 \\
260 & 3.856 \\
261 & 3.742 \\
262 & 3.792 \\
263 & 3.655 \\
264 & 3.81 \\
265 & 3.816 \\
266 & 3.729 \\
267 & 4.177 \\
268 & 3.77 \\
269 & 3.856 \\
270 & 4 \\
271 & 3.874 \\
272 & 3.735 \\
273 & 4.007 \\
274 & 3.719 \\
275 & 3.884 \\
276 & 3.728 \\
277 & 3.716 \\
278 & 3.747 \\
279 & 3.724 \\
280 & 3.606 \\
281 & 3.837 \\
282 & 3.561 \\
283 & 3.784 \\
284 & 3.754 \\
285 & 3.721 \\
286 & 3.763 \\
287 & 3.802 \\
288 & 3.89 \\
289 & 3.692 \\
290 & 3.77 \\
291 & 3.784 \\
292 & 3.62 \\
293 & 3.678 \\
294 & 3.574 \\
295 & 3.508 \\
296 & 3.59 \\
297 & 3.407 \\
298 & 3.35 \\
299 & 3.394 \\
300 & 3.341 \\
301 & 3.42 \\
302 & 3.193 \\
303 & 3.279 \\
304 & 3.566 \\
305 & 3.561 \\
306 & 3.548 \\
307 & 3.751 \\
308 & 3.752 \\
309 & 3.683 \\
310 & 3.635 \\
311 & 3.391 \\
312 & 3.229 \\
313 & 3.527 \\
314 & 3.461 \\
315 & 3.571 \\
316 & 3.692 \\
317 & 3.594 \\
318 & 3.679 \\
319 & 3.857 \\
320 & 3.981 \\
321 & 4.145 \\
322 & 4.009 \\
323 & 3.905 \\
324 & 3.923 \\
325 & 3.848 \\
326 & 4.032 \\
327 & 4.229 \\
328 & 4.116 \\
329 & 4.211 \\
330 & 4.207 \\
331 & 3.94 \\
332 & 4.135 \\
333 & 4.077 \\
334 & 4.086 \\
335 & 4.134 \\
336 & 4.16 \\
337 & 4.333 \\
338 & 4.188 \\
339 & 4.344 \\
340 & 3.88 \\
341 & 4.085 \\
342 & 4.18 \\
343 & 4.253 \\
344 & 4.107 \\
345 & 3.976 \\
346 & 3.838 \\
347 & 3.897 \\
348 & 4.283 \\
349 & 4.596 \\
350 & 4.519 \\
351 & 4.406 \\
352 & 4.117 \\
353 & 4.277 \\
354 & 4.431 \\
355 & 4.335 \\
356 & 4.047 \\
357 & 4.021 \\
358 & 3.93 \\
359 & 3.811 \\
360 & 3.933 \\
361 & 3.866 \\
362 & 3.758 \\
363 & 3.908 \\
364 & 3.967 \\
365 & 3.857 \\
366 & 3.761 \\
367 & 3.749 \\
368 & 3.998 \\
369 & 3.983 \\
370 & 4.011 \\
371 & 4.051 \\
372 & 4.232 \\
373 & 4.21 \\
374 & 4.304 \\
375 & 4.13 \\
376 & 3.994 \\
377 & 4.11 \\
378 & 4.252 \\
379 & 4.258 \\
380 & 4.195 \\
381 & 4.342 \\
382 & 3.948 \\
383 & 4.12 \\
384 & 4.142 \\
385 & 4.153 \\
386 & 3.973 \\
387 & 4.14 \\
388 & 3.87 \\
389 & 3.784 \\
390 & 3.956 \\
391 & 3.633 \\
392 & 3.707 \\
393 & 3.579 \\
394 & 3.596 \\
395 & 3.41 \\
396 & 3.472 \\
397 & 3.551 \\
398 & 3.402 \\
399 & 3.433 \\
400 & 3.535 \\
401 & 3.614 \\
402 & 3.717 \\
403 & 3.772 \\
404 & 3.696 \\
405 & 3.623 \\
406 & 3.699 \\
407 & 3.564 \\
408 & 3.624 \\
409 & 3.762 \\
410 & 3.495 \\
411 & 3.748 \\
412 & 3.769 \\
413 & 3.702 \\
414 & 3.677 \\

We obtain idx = 3.05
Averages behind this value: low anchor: 4.05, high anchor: 4.09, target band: 3.51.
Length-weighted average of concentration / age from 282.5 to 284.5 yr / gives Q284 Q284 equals 3.77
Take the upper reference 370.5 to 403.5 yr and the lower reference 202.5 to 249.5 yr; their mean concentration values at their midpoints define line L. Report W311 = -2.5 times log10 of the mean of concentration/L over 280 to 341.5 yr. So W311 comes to 0.070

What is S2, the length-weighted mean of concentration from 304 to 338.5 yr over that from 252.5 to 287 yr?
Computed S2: 1.0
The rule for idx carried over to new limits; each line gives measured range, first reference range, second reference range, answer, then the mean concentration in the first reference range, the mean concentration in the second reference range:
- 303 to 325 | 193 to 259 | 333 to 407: 1.9 yr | 4.12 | 3.98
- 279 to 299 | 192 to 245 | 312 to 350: 1.9 yr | 4.1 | 4.01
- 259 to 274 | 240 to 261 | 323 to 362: 1.1 yr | 4.13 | 4.12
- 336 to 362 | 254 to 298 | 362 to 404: -2.0 yr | 3.75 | 3.89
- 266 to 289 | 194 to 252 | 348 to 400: 1.6 yr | 4.15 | 3.98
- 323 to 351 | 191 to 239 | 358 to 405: -1.4 yr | 4.09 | 3.89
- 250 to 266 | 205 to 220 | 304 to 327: 0.2 yr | 4.14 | 3.72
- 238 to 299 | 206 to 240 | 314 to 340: 2.7 yr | 4.12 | 4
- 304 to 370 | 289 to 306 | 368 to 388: -2.6 yr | 3.51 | 4.12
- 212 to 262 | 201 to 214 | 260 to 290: -0.9 yr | 4.23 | 3.79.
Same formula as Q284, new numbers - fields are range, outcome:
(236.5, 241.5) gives 4.35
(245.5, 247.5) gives 4.45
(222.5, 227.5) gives 4.01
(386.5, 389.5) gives 3.93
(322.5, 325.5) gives 3.89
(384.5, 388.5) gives 4.03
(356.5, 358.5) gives 3.98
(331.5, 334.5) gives 4.1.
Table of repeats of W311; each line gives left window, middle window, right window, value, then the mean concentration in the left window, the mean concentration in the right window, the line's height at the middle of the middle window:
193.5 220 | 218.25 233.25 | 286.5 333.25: 0.007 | 4.1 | 3.71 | 4.03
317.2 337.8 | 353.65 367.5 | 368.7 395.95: 0.018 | 4.05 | 3.99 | 4.01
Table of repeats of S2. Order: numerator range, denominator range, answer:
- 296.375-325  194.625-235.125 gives 0.88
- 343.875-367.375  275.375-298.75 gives 1.10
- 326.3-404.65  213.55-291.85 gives 1.01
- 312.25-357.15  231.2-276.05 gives 1.00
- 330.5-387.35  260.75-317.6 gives 1.12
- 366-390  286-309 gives 1.14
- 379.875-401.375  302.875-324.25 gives 1.03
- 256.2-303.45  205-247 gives 0.89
